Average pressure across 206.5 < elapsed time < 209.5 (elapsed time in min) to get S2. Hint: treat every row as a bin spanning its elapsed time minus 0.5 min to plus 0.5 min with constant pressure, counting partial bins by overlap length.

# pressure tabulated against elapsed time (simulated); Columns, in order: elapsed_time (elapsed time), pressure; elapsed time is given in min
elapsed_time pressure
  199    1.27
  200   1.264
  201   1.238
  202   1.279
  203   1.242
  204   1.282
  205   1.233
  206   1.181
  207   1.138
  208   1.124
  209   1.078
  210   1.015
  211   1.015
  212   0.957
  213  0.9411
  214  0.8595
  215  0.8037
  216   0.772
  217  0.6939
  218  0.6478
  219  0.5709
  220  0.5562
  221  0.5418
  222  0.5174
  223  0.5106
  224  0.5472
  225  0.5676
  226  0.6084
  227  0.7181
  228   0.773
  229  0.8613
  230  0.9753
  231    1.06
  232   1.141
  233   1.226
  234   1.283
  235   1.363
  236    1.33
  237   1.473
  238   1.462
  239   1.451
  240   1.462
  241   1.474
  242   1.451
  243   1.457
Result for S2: 1.11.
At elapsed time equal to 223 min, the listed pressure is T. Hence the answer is 0.5106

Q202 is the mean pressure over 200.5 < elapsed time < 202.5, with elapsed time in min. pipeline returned 1.26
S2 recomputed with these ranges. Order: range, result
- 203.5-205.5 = 1.26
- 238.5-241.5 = 1.46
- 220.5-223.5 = 0.523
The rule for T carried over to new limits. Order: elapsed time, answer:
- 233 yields 1.226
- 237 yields 1.473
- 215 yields 0.8037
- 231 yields 1.06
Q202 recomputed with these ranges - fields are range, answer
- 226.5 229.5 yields 0.784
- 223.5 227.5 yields 0.61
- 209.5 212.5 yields 0.996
